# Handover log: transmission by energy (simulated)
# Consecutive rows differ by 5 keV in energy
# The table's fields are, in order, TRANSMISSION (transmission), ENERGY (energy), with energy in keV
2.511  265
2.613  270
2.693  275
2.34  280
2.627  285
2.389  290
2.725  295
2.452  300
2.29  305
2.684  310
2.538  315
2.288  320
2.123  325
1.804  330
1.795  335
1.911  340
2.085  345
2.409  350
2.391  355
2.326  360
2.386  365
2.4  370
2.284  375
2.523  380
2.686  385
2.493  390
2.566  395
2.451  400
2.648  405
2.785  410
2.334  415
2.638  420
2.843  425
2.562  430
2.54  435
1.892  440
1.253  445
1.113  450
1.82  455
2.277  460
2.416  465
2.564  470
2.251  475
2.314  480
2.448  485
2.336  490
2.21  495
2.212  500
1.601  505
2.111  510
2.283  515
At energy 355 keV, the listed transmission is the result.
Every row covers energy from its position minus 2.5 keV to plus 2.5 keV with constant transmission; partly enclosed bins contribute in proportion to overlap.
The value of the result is 2.391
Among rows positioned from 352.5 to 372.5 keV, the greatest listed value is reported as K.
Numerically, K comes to 2.4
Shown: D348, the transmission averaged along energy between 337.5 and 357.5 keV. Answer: 2.2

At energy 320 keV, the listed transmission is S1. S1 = 2.288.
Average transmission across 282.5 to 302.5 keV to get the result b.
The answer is 2.55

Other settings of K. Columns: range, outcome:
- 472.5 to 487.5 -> 2.448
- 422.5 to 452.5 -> 2.843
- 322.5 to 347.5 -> 2.123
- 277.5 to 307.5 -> 2.725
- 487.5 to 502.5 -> 2.336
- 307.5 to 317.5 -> 2.684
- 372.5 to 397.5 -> 2.686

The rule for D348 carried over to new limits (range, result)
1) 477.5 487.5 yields 2.38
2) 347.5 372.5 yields 2.38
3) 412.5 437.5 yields 2.58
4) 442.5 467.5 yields 1.78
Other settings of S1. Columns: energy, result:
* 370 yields 2.4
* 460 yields 2.277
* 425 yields 2.843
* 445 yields 1.253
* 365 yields 2.386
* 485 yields 2.448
